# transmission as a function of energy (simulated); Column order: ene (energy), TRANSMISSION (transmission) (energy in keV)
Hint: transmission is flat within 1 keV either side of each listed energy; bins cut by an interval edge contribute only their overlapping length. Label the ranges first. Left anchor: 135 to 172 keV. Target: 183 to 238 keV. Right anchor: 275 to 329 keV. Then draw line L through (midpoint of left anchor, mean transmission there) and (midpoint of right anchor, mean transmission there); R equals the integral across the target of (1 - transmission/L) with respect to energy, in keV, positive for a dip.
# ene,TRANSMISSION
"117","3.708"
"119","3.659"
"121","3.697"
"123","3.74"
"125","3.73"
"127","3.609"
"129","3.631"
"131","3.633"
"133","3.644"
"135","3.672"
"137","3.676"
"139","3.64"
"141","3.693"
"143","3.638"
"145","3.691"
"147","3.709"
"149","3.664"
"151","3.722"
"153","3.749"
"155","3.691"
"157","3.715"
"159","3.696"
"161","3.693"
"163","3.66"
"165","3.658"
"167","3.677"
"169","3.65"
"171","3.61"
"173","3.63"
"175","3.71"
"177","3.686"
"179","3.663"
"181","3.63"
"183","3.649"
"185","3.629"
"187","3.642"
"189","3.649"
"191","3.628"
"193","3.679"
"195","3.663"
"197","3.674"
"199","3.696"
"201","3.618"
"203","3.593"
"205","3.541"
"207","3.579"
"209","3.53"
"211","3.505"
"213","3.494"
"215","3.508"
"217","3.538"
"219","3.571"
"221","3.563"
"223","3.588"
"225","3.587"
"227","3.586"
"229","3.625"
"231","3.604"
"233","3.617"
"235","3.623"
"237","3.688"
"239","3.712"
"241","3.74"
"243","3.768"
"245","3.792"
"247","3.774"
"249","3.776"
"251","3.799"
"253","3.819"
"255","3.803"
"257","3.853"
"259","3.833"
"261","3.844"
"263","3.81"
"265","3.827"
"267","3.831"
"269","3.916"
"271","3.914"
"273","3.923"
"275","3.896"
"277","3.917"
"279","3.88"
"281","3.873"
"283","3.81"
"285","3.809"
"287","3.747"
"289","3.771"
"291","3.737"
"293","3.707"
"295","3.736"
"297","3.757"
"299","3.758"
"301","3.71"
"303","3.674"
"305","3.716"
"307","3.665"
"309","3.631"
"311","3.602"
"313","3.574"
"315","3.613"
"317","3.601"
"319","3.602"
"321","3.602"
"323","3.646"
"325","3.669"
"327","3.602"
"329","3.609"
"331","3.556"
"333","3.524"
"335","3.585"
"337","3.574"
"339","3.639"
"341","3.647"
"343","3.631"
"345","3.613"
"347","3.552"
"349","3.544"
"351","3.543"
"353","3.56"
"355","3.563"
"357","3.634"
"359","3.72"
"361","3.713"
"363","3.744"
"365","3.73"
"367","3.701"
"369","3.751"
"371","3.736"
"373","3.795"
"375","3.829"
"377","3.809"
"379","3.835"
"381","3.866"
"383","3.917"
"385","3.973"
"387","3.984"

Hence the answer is 1.33 keV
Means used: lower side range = 3.68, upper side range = 3.71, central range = 3.6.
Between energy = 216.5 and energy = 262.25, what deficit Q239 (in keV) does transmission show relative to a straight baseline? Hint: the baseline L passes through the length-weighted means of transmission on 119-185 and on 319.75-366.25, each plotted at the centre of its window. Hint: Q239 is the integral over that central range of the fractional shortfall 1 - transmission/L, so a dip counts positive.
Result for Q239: -0.69 keV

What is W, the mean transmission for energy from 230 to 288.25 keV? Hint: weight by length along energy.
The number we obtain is 3.8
